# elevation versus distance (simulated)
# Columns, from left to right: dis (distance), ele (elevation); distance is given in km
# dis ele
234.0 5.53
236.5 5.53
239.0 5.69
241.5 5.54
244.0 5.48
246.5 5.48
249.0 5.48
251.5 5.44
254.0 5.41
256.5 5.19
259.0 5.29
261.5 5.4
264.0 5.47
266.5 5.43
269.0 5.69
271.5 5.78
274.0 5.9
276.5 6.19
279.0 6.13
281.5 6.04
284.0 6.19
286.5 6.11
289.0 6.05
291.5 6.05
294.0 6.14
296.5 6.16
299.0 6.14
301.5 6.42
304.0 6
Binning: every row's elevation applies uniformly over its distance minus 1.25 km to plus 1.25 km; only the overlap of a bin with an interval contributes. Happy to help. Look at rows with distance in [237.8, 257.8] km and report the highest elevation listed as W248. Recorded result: 5.69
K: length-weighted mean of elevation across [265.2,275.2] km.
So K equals 5.7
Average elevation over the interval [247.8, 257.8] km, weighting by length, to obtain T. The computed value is 5.38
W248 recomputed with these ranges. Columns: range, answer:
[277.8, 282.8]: 6.13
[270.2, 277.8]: 6.19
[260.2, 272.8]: 5.78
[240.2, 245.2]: 5.54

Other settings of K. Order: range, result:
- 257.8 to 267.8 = 5.4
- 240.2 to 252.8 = 5.48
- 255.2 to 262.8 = 5.3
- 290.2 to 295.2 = 6.09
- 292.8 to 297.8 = 6.15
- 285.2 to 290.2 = 6.08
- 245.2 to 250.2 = 5.48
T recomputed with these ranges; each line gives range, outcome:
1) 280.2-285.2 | 6.11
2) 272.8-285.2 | 6.09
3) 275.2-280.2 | 6.16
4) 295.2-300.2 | 6.15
